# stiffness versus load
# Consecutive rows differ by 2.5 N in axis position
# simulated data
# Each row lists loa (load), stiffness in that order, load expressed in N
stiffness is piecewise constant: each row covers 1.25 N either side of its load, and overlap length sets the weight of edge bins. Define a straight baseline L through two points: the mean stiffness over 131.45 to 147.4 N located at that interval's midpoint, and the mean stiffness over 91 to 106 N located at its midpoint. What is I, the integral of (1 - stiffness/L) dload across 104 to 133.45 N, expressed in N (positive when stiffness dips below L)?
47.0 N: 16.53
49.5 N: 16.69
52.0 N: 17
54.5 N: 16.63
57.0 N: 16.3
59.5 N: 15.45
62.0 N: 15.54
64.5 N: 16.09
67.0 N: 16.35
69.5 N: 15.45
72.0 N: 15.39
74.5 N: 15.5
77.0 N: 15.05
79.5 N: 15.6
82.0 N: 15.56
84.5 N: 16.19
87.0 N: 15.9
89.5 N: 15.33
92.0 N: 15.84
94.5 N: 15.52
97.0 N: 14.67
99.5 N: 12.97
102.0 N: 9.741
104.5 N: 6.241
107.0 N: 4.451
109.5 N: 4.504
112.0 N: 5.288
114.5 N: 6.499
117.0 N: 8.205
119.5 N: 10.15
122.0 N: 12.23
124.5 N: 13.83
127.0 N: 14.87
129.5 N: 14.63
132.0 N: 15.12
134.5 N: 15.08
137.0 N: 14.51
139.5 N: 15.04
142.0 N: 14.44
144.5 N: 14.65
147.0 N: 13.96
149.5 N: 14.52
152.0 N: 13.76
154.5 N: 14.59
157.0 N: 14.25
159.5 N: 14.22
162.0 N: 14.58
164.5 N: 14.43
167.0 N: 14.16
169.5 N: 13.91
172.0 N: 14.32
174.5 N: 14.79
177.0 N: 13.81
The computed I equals 8.37 N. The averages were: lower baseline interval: 12.3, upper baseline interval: 14.7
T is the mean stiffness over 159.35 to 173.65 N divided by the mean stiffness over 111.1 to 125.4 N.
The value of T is 1.53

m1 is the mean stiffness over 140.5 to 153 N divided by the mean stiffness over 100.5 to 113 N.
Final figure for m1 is 2.3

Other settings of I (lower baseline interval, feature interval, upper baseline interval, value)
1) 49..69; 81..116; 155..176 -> 9.65 N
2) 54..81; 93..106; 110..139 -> 1.73 N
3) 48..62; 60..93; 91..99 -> 0.00 N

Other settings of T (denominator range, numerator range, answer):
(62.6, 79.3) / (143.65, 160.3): 0.91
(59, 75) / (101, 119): 0.42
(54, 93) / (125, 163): 0.92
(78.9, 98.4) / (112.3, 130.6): 0.72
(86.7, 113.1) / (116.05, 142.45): 1.25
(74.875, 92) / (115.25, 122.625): 0.63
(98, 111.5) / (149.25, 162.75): 1.88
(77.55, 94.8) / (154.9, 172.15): 0.91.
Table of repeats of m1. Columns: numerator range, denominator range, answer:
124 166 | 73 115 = 1.19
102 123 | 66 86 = 0.47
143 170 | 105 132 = 1.48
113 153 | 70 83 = 0.85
